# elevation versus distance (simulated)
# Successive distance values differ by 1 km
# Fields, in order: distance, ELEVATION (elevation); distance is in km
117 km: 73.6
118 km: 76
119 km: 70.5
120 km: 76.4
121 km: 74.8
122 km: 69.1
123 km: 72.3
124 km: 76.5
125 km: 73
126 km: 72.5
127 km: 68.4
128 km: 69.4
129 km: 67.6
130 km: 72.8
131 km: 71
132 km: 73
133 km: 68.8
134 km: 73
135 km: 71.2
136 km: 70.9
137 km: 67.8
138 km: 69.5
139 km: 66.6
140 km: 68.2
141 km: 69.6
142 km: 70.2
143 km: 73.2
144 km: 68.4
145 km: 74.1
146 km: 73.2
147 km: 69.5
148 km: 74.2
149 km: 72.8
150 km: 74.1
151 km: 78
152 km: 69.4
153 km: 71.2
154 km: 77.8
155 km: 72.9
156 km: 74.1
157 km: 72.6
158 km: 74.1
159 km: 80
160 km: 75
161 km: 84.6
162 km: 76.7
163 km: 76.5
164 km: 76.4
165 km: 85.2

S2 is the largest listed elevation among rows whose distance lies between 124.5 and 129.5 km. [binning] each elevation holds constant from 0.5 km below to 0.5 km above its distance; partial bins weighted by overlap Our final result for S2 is 73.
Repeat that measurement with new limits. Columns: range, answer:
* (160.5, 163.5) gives 84.6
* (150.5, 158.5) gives 78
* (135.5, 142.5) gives 70.9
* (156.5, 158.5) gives 74.1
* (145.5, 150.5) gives 74.2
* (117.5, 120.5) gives 76.4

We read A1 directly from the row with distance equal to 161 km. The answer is 84.6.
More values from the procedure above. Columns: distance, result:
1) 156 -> 74.1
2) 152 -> 69.4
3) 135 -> 71.2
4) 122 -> 69.1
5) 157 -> 72.6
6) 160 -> 75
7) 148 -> 74.2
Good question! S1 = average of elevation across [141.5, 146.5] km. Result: 71.8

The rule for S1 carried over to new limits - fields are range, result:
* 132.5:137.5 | 70.3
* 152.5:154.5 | 74.5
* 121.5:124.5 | 72.6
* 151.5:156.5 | 73.1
